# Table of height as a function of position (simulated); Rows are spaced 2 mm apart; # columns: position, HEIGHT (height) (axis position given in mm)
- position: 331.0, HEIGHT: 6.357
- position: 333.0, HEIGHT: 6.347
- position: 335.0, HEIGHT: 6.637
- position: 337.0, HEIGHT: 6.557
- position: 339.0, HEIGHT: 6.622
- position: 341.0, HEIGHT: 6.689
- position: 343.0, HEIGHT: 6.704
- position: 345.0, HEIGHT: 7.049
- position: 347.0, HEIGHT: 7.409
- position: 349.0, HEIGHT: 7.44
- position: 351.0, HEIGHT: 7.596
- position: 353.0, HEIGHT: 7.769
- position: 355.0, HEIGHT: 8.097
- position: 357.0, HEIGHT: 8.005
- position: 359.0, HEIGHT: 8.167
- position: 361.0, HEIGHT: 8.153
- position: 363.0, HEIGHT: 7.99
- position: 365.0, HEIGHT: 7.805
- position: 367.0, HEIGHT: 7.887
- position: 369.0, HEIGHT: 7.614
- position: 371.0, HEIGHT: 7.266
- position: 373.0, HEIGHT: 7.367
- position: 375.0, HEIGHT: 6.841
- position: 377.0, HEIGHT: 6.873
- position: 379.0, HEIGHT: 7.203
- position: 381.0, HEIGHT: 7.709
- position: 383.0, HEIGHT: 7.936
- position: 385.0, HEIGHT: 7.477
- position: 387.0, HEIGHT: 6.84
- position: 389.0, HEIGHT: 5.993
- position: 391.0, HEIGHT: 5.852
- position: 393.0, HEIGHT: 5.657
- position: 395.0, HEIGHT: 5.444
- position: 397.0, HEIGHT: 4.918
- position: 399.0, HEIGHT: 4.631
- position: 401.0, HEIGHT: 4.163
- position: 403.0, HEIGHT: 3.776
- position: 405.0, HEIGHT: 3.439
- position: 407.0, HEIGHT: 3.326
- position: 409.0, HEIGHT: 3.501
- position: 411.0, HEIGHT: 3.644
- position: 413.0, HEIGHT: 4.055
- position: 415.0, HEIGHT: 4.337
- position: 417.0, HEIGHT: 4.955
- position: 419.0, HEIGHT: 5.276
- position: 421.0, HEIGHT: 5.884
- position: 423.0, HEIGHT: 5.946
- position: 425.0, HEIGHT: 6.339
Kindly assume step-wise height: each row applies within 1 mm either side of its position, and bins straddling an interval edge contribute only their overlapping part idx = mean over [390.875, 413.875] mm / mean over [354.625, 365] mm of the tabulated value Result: 0.54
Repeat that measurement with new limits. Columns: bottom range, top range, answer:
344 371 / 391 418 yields 0.56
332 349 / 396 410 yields 0.58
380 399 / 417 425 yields 0.90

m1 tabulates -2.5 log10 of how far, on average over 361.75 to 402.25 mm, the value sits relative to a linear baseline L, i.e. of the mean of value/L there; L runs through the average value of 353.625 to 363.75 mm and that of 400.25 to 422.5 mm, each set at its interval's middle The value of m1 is -0.042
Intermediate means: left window 8.07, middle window 6.66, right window 4.25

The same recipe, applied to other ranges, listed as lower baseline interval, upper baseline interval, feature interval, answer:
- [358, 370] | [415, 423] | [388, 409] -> 0.33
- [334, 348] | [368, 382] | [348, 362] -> -0.13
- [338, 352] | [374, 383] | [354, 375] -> -0.09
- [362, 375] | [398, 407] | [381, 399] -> -0.18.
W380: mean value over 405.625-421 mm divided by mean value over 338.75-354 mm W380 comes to 0.59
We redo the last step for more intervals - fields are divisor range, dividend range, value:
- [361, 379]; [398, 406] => 0.54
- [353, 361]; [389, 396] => 0.71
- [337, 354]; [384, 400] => 0.82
